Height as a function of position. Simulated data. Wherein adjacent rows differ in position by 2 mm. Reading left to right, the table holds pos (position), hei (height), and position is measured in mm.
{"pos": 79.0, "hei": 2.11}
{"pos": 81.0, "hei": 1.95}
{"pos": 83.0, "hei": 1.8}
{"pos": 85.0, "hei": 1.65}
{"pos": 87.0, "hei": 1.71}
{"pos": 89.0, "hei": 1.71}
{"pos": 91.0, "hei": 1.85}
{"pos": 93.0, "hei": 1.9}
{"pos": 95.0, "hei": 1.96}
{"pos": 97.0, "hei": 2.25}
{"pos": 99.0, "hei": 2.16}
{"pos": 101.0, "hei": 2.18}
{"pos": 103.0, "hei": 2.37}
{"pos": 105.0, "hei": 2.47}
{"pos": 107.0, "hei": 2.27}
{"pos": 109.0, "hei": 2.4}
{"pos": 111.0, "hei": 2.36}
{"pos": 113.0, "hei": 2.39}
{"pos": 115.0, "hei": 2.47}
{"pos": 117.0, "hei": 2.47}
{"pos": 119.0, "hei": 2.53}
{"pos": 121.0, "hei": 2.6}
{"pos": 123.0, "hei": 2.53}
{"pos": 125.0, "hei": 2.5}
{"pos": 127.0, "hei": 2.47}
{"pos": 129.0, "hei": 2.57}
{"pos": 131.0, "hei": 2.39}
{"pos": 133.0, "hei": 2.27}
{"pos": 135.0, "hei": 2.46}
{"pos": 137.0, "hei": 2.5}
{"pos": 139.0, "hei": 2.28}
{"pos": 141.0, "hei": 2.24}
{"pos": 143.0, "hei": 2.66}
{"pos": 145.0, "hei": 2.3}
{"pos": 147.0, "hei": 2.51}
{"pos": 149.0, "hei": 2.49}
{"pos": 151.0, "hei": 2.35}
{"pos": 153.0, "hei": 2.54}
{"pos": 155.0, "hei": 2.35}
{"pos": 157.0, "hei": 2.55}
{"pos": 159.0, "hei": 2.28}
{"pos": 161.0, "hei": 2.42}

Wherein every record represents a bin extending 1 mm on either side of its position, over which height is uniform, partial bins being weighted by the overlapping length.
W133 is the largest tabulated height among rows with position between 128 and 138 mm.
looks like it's 2.57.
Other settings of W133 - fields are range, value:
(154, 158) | 2.55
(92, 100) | 2.25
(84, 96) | 1.96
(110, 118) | 2.47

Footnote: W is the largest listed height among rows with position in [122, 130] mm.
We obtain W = 2.57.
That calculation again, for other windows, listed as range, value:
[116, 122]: 2.6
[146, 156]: 2.54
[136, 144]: 2.66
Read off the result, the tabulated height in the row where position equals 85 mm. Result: 1.65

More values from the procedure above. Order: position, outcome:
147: 2.51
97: 2.25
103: 2.37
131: 2.39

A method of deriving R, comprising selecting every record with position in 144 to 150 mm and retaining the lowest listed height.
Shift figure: 2.3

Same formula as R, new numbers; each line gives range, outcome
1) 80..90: 1.65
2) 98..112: 2.16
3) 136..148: 2.24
